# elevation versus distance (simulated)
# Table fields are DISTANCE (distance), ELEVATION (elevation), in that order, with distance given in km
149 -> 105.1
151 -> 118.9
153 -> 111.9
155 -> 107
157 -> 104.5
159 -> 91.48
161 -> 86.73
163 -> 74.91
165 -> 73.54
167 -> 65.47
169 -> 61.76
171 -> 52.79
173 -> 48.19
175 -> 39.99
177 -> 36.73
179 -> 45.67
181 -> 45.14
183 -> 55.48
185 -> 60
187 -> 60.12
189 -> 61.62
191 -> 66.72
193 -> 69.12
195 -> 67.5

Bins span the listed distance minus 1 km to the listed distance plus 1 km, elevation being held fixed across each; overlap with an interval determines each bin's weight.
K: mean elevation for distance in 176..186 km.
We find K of 48.6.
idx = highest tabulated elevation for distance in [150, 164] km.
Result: 118.9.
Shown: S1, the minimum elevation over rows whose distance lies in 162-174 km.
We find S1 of 48.19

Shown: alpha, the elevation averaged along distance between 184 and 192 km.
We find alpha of 62.1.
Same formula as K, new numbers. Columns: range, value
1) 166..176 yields 53.6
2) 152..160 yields 104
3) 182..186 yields 57.7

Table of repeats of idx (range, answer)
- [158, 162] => 91.48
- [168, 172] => 61.76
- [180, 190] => 61.62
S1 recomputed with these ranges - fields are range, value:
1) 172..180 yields 36.73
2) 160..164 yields 74.91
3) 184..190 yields 60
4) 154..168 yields 65.47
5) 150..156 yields 107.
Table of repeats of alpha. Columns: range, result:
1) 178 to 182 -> 45.4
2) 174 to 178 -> 38.4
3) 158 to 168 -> 78.4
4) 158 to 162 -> 89.1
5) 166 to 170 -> 63.6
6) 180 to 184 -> 50.3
